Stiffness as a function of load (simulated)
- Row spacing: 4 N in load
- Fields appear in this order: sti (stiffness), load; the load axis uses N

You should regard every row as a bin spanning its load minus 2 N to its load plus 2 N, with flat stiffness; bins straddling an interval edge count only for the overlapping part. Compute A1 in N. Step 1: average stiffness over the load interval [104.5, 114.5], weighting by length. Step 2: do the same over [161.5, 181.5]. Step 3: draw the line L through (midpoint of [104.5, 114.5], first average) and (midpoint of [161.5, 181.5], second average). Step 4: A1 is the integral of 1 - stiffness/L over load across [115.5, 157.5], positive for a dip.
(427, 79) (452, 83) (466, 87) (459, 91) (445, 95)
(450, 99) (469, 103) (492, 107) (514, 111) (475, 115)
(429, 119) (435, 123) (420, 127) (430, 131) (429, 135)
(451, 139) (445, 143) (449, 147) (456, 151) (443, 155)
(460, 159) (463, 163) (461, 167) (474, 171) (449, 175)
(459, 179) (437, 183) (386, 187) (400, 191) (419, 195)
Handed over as 3.6 N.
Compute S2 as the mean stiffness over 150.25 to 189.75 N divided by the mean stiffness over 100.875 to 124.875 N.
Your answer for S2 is 0.95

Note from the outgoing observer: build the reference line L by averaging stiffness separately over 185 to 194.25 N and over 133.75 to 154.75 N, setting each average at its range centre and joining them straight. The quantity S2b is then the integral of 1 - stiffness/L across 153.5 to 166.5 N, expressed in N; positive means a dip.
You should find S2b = -0.8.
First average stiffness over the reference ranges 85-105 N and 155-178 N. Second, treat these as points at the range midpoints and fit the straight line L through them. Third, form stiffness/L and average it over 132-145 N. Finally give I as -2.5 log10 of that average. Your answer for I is 0.04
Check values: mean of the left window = 458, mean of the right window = 460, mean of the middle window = 441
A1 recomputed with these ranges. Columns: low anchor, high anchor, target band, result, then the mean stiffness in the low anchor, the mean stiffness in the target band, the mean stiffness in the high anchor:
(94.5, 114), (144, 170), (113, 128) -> 0.9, 476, 441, 456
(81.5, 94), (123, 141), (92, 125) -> -1.3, 458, 463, 433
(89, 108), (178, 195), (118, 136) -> 0.8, 461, 429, 418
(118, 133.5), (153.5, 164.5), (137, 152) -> -0.2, 428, 450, 456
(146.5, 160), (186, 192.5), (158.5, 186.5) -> -2.2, 452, 454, 394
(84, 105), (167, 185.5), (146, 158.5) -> 0.1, 458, 451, 454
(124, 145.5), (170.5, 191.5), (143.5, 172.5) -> -1.5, 435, 457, 434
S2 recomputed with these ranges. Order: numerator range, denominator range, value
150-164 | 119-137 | 1.06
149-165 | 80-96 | 1.00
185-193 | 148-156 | 0.87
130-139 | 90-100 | 0.96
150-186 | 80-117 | 0.97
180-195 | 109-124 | 0.89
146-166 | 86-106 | 0.99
